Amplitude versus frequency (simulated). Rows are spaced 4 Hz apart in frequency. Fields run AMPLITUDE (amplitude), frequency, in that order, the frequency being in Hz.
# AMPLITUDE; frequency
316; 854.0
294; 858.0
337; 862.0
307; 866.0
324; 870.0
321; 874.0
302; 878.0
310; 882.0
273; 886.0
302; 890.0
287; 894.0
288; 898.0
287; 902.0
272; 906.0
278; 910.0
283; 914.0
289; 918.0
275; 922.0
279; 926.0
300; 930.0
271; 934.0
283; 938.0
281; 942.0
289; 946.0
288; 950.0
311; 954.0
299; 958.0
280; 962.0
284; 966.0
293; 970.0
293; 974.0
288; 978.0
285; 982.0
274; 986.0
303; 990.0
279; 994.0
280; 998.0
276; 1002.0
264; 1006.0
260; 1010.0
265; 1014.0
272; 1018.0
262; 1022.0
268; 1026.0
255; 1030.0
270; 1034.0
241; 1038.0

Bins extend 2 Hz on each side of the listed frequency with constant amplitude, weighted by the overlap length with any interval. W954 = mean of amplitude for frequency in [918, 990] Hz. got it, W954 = 287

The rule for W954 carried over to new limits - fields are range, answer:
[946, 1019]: 283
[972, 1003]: 285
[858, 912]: 299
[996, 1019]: 269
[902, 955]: 284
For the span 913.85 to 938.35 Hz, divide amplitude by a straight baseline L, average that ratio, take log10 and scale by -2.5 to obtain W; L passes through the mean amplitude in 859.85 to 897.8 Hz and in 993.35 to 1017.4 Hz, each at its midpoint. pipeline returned 0.04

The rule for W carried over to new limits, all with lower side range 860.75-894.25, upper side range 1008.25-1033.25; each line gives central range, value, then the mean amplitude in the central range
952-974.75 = -0.05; 293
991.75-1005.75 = -0.03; 277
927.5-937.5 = 0.02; 285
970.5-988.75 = -0.04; 286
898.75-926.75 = 0.06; 281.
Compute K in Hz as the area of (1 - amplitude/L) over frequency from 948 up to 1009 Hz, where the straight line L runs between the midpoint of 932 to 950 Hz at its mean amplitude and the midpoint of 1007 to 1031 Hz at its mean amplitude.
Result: -2.8 Hz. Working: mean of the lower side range 282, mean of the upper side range 264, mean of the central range 286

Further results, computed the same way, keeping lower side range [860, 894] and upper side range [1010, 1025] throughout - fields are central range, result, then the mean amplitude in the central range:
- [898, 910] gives 0.8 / 281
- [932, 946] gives 0.5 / 280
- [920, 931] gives 0.4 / 283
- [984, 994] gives -0.5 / 287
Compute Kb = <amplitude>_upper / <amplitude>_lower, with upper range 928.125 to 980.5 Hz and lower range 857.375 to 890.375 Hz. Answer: 0.94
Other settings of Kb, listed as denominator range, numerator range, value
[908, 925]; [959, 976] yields 1.03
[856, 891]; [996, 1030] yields 0.87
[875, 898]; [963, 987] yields 0.97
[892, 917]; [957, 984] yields 1.02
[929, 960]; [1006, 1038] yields 0.91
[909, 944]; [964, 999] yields 1.02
